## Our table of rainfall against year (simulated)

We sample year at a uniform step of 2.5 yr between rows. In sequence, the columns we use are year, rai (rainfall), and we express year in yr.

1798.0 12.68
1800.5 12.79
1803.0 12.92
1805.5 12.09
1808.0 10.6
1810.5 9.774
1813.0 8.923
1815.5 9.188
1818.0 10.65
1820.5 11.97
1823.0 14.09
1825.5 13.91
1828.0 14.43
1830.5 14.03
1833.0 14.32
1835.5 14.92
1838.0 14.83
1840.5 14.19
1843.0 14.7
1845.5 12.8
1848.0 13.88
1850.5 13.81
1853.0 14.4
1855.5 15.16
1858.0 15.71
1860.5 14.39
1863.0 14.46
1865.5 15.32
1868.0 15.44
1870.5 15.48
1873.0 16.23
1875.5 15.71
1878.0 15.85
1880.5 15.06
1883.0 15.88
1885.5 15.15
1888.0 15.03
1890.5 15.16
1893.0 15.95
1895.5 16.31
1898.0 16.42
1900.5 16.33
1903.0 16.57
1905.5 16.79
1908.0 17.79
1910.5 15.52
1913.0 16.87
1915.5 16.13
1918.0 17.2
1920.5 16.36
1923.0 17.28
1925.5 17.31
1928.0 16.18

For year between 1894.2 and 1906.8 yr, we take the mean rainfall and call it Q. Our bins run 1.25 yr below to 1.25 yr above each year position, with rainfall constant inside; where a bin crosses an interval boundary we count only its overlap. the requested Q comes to 16.5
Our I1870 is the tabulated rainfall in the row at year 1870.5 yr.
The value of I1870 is 15.48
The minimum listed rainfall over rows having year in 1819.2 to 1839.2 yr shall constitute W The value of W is 11.97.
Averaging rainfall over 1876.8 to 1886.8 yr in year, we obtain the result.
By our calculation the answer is 15.5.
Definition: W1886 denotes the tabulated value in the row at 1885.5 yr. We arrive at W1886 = 15.15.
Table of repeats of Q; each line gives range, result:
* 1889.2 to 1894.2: 15.5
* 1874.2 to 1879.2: 15.8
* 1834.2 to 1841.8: 14.6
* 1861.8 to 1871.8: 15.2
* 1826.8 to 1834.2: 14.3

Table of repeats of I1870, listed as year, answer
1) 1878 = 15.85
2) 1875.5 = 15.71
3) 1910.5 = 15.52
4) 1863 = 14.46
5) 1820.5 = 11.97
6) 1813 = 8.923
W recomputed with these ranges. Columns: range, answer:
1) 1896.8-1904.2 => 16.33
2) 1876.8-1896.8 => 15.03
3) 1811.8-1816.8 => 8.923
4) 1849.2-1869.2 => 13.81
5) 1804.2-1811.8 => 9.774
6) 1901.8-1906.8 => 16.57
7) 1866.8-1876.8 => 15.44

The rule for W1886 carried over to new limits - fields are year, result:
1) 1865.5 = 15.32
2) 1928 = 16.18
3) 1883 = 15.88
